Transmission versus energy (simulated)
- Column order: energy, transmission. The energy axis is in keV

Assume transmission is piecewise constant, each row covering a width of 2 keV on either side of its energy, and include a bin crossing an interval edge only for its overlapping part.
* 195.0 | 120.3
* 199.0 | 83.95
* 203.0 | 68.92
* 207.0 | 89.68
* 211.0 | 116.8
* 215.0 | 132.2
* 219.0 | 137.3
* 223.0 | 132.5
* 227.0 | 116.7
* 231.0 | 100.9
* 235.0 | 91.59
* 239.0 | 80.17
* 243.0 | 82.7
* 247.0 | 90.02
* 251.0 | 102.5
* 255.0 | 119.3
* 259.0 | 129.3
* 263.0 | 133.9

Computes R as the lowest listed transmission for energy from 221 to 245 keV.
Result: 80.17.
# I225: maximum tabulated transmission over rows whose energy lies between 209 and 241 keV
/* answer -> 137.3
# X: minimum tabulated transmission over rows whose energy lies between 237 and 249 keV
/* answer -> 80.17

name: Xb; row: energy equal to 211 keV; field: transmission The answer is 116.8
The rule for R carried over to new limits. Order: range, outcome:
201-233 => 68.92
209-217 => 116.8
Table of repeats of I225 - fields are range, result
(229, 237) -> 100.9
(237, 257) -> 119.3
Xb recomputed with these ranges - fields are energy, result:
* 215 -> 132.2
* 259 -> 129.3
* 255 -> 119.3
